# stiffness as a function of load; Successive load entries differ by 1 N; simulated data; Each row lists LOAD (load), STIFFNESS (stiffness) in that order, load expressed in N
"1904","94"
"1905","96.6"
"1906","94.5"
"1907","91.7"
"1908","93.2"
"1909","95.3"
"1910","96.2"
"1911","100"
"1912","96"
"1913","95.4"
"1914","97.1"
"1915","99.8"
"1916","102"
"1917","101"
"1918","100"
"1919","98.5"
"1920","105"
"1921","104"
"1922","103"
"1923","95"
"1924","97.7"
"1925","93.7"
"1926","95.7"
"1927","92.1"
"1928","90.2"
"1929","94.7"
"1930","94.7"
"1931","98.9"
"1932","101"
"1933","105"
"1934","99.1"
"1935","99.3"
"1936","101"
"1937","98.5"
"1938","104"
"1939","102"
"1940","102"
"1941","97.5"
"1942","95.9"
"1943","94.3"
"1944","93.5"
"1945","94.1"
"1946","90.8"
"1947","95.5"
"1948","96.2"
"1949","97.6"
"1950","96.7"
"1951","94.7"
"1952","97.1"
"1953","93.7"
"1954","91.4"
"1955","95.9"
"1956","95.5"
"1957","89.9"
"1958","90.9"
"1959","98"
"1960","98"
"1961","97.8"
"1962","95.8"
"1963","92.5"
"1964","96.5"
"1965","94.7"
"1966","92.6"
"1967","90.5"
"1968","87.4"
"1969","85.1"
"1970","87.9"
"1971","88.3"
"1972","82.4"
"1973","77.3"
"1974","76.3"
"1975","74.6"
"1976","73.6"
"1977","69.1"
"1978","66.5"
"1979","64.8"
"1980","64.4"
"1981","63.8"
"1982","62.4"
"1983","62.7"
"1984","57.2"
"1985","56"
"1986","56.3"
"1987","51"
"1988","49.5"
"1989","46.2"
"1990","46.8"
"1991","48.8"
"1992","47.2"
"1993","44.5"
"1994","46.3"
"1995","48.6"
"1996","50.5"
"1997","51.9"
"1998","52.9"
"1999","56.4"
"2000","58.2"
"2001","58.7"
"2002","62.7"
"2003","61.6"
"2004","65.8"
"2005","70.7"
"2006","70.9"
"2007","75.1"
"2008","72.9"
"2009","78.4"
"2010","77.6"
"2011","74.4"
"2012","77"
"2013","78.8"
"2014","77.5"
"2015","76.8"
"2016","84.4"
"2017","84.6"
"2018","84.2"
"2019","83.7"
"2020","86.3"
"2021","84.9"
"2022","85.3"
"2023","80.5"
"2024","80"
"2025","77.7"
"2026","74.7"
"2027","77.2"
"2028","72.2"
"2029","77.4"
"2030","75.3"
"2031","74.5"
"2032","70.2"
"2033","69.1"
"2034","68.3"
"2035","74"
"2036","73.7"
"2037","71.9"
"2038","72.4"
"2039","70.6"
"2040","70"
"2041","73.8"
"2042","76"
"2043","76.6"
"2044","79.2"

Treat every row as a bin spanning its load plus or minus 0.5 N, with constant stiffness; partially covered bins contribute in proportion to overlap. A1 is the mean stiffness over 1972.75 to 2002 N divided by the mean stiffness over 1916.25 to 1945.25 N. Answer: 0.59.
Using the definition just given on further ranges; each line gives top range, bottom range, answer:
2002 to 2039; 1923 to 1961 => 0.79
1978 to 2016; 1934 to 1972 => 0.65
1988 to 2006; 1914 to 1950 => 0.55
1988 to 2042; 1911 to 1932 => 0.71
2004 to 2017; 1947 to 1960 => 0.80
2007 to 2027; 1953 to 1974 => 0.88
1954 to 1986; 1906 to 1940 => 0.83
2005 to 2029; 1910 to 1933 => 0.80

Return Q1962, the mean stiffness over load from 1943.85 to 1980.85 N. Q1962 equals 88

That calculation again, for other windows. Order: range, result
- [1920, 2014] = 80.9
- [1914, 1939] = 98.9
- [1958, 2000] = 69.7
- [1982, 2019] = 63.1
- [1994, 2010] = 62.3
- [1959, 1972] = 92.1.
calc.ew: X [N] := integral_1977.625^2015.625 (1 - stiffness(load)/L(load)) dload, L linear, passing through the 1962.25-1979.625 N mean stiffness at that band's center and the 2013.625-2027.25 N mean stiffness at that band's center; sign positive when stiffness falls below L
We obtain 9.5 N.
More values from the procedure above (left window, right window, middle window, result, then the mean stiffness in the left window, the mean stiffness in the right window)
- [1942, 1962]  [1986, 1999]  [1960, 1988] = -2.3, 94.9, 49.3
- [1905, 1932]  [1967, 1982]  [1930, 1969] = -4.9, 97.2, 75.9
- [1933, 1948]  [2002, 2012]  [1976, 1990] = 3.8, 97.9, 71.7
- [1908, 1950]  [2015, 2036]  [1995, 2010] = 3.5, 97.8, 78.1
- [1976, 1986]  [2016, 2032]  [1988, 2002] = 3.6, 63.2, 79.7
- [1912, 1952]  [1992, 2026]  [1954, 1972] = -1.2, 97.8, 70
